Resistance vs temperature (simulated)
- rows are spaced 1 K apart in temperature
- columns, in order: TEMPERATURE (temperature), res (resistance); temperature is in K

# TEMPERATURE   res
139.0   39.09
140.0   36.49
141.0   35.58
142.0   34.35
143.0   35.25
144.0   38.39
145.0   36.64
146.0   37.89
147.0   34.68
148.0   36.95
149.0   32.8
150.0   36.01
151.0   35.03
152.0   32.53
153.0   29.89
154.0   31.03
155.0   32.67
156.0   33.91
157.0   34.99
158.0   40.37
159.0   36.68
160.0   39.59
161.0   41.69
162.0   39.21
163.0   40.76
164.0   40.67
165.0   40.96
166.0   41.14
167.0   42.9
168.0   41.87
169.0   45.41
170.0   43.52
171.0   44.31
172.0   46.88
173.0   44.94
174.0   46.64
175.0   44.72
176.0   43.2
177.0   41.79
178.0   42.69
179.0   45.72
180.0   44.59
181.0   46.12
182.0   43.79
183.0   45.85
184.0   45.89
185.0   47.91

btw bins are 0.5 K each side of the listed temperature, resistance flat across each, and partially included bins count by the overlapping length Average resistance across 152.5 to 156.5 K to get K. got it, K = 31.9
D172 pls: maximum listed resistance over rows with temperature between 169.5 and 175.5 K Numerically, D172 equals 46.88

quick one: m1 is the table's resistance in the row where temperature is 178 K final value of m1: 42.69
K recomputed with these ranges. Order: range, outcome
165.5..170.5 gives 43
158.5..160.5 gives 38.1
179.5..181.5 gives 45.4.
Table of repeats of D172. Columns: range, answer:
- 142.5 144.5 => 38.39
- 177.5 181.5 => 46.12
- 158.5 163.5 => 41.69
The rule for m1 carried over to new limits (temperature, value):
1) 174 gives 46.64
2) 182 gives 43.79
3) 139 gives 39.09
